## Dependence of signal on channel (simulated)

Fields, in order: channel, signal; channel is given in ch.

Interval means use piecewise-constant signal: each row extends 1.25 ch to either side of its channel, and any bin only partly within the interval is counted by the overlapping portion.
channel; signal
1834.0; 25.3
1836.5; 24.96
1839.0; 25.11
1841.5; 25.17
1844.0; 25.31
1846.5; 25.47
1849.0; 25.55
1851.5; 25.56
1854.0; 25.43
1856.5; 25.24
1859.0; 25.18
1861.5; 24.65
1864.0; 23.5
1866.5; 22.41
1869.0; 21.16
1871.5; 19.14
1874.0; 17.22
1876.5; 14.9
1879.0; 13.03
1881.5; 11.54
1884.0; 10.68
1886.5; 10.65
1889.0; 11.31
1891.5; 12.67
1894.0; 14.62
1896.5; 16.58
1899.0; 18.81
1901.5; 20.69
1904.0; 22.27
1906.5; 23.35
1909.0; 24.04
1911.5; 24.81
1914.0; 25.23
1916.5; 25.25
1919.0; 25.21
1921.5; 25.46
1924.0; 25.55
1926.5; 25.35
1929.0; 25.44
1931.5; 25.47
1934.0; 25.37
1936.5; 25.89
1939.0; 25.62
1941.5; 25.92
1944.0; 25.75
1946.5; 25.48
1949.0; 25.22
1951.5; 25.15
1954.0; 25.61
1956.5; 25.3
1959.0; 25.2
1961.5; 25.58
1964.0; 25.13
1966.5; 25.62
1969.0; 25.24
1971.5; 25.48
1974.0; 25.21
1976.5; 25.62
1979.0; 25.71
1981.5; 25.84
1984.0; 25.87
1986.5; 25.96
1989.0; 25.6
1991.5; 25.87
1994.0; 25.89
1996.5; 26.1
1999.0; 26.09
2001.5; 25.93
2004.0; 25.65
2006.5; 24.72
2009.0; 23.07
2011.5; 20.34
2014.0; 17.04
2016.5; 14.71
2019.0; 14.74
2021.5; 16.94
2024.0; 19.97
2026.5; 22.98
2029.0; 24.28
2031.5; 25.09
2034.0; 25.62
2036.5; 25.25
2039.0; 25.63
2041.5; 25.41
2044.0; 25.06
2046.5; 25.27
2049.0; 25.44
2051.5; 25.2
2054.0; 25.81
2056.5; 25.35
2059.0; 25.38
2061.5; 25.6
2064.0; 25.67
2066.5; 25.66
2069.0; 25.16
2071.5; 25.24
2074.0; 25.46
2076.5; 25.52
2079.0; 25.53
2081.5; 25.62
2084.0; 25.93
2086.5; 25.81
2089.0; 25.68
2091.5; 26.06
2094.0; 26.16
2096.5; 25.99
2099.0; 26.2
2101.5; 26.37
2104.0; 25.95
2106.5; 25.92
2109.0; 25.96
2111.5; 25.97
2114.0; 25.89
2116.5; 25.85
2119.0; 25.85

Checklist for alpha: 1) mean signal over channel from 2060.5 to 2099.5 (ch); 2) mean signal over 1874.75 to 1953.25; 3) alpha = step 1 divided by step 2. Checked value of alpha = 1.2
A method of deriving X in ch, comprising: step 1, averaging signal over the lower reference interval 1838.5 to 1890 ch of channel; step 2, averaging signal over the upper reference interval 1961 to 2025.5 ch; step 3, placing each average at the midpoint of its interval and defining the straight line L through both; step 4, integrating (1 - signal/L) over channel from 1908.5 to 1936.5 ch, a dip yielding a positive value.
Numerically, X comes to -4.41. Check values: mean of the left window 20.4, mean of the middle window 25.3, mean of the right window 23.6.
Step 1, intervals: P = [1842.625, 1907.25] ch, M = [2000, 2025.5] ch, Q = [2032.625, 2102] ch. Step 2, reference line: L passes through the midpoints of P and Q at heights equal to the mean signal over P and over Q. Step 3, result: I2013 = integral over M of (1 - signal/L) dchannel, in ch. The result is 3.7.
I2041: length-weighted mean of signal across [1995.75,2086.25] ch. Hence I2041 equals 24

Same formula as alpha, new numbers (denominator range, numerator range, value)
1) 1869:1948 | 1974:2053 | 1.15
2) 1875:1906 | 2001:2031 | 1.39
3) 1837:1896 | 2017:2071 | 1.21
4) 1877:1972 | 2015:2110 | 1.11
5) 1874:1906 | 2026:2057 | 1.66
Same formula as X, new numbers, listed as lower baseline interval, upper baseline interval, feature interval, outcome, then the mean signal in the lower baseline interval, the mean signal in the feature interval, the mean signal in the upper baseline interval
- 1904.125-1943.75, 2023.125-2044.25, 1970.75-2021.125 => 2.11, 25.1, 23.6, 24.4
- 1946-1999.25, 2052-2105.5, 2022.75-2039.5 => 1.05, 25.6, 24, 25.7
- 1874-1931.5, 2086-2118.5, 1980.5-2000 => -3.10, 19.5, 25.9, 26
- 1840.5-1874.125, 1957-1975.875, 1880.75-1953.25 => 8.59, 23.8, 21.8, 25.4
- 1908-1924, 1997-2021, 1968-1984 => -2.03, 25.1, 25.5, 21.4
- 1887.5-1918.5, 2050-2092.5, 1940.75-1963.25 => -3.97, 20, 25.5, 25.6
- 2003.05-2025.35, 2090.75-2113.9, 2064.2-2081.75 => -1.14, 19.6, 25.5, 26.1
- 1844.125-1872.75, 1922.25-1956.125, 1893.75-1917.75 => 2.94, 24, 21.9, 25.5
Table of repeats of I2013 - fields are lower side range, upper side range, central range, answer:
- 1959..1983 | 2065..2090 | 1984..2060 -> 5.4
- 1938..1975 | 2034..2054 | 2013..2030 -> 4.5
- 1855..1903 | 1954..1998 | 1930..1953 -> -2.8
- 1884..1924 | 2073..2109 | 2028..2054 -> -1.0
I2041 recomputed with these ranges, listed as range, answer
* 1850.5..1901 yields 18.2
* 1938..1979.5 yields 25.5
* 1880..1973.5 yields 22.5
